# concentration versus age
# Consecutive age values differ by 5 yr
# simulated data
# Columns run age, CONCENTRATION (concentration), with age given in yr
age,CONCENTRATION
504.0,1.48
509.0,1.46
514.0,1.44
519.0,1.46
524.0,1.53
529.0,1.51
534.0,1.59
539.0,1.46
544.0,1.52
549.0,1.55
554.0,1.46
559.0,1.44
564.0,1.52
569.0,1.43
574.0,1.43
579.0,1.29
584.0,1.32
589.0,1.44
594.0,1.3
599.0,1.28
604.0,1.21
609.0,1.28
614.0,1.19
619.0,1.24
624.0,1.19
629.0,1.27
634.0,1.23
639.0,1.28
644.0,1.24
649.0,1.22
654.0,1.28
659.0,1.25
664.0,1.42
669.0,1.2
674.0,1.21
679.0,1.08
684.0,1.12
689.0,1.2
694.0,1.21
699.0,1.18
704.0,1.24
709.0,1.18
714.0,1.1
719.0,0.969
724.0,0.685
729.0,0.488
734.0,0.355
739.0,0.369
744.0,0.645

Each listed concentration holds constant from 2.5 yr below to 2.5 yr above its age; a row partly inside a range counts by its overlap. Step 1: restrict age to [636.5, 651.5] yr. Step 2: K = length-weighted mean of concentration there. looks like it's 1.25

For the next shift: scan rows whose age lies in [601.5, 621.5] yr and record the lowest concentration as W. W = 1.19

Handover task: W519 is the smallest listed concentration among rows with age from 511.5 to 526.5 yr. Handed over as 1.44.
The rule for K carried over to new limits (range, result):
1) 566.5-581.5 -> 1.38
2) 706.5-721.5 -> 1.08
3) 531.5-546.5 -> 1.52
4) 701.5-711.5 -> 1.21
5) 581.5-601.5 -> 1.34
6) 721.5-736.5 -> 0.509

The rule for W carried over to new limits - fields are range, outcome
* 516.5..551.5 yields 1.46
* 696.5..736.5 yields 0.355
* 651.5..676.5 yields 1.2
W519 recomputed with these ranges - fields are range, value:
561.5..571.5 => 1.43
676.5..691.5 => 1.08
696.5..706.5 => 1.18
